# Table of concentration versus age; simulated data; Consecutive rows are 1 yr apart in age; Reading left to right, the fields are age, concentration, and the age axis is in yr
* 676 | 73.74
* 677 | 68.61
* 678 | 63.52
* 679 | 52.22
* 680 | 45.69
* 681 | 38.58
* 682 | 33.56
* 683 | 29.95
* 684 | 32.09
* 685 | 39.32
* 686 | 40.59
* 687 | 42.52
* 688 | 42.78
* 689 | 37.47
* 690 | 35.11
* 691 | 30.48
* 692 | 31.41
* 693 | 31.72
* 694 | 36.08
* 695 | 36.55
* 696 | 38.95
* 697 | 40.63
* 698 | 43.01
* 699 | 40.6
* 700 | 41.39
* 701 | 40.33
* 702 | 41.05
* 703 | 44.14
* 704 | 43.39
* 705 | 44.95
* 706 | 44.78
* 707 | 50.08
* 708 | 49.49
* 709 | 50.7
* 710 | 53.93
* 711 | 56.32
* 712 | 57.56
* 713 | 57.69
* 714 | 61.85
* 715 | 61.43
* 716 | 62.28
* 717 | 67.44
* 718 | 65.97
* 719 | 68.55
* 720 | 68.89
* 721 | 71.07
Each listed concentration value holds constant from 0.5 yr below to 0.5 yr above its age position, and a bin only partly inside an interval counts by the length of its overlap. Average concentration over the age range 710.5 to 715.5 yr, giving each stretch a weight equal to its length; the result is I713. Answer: 59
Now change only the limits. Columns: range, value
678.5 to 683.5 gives 40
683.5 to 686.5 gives 37.3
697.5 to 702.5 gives 41.3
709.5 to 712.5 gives 55.9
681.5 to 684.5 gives 31.9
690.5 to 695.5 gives 33.2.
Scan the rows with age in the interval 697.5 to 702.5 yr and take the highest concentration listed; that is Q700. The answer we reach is 43.01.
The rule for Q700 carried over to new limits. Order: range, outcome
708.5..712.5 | 57.56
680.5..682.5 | 38.58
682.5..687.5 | 42.52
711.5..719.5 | 68.55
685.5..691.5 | 42.78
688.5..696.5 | 38.95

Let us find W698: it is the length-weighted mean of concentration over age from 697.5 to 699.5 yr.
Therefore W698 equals 41.8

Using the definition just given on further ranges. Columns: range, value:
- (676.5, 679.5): 61.5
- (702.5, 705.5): 44.2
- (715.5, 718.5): 65.2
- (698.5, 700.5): 41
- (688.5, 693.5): 33.2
